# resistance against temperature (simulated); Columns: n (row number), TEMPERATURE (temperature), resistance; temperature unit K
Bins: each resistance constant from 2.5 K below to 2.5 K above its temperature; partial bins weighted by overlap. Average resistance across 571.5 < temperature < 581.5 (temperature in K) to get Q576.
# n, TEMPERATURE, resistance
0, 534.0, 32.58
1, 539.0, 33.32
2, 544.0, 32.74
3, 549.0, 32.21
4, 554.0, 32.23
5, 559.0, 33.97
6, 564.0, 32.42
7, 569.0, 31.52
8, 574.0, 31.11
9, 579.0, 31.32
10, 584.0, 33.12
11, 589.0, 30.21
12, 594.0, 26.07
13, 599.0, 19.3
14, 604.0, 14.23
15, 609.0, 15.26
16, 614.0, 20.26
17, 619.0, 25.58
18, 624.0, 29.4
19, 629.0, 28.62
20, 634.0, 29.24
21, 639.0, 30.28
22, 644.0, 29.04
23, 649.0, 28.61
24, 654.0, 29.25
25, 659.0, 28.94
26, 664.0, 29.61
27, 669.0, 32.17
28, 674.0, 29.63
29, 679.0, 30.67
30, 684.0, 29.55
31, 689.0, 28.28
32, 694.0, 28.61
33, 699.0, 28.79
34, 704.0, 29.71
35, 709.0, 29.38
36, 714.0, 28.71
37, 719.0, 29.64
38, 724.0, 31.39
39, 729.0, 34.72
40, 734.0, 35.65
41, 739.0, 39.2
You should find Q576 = 31.2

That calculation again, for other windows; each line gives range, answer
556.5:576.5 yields 32.3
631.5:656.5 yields 29.3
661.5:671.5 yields 30.9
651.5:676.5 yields 29.9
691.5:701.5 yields 28.7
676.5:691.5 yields 29.5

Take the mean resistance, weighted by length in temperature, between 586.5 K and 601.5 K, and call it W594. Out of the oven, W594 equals 25.2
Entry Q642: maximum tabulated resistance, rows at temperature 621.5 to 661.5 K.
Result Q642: 30.28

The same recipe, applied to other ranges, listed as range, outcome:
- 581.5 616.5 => 33.12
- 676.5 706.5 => 30.67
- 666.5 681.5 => 32.17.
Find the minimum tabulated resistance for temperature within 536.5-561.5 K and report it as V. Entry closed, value 32.21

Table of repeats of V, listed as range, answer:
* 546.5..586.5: 31.11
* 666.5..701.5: 28.28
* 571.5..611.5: 14.23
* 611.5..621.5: 20.26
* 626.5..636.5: 28.62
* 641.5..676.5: 28.61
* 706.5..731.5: 28.71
